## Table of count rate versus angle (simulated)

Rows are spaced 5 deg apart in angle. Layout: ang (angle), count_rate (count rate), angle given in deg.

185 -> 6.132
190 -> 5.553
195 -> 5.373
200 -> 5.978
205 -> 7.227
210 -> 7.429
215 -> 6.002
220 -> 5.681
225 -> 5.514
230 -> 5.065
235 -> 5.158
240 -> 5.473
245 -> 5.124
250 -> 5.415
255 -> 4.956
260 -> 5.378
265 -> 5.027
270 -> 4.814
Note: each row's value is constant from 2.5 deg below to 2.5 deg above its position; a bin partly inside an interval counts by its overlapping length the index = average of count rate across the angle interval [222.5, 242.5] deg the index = 5.3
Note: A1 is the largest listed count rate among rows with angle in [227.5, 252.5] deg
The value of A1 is 5.473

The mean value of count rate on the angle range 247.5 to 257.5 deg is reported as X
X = 5.19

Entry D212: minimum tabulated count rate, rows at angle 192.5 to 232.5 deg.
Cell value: 5.065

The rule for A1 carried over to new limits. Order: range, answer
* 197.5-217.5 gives 7.429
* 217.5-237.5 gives 5.681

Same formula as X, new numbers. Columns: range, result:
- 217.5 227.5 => 5.6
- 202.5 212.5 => 7.33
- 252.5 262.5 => 5.17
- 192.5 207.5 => 6.19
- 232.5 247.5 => 5.25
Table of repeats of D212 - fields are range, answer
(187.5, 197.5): 5.373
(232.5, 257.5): 4.956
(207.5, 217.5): 6.002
